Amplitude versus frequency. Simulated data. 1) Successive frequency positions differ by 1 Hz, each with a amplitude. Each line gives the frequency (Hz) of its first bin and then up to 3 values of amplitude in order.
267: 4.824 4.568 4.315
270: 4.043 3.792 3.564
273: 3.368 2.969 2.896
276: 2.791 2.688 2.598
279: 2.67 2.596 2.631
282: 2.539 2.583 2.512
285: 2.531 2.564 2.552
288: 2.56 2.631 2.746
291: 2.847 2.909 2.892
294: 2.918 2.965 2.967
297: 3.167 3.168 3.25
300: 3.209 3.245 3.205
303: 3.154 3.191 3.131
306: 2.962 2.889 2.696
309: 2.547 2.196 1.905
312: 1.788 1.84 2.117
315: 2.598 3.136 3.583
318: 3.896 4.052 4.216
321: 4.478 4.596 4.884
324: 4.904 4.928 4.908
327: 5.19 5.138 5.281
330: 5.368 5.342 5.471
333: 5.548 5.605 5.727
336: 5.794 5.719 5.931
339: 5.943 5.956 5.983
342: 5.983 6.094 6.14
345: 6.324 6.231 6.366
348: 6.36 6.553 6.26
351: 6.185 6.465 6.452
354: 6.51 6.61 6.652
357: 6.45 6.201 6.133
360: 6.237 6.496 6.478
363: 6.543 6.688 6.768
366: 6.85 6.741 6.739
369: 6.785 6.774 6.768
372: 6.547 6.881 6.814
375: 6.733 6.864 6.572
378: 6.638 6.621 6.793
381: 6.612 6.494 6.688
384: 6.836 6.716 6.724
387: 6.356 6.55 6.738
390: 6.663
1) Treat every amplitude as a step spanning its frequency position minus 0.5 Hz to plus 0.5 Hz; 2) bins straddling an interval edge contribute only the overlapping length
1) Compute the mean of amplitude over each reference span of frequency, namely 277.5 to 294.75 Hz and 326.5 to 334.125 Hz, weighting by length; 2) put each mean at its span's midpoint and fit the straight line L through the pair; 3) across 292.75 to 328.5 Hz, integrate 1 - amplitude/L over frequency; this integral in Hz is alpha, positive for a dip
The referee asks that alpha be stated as 6.63 Hz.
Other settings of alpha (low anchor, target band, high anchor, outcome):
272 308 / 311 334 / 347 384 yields 1.6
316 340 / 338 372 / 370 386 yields -2.7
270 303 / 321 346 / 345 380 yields -1.7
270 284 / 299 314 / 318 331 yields 5.0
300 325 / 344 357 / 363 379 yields -2.1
